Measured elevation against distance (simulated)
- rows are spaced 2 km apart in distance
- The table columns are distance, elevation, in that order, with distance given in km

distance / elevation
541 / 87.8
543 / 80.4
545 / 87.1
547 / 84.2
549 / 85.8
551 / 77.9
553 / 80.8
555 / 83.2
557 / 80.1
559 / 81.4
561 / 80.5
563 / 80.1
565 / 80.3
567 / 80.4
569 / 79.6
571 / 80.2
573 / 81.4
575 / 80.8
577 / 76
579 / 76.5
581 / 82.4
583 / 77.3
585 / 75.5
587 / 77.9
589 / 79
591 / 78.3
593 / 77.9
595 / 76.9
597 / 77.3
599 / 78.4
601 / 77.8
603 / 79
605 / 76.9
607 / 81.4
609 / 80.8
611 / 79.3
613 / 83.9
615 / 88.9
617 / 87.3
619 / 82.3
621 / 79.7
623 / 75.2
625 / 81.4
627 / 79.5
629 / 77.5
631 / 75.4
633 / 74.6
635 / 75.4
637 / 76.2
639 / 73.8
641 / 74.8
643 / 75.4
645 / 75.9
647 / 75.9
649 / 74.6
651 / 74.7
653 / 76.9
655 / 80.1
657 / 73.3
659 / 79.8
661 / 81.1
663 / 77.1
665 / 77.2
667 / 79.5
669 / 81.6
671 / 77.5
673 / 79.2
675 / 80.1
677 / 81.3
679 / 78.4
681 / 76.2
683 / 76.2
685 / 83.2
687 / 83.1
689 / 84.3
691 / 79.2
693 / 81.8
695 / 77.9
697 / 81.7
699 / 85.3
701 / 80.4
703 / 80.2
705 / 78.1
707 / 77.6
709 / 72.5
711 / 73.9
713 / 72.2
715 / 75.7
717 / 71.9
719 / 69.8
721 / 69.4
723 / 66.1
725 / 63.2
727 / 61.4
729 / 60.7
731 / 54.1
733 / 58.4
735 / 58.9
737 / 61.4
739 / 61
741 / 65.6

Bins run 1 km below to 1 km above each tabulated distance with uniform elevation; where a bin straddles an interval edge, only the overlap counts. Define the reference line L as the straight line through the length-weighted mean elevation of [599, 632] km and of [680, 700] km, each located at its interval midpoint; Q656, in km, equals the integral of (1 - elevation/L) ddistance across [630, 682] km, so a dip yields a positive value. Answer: 2.2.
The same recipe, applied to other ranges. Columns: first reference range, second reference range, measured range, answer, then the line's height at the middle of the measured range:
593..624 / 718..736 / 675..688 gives -1.97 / 69.3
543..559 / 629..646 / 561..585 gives 0.38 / 80.7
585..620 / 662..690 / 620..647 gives 1.14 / 79.9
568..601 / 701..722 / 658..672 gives -0.59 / 75.9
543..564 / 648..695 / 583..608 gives 0.91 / 80.9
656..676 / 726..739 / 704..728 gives -2.55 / 64.1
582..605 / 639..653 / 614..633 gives -1.04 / 76.3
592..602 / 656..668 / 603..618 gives -0.90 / 77.7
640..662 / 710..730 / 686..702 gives -2.28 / 71.5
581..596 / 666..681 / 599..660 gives 0.27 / 78.6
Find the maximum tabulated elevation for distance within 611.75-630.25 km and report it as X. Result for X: 88.9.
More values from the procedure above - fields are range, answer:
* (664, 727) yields 85.3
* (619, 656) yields 82.3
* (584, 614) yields 83.9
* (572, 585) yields 82.4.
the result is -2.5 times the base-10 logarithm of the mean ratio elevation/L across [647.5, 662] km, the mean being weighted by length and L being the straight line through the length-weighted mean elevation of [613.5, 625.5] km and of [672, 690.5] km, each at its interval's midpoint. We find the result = 0.06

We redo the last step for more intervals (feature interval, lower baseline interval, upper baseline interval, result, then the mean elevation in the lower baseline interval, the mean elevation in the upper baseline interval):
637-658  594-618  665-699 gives 0.07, 80.7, 80.1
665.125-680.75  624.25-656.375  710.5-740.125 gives -0.11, 76.3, 65.1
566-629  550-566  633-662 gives -0.01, 80.5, 76.2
